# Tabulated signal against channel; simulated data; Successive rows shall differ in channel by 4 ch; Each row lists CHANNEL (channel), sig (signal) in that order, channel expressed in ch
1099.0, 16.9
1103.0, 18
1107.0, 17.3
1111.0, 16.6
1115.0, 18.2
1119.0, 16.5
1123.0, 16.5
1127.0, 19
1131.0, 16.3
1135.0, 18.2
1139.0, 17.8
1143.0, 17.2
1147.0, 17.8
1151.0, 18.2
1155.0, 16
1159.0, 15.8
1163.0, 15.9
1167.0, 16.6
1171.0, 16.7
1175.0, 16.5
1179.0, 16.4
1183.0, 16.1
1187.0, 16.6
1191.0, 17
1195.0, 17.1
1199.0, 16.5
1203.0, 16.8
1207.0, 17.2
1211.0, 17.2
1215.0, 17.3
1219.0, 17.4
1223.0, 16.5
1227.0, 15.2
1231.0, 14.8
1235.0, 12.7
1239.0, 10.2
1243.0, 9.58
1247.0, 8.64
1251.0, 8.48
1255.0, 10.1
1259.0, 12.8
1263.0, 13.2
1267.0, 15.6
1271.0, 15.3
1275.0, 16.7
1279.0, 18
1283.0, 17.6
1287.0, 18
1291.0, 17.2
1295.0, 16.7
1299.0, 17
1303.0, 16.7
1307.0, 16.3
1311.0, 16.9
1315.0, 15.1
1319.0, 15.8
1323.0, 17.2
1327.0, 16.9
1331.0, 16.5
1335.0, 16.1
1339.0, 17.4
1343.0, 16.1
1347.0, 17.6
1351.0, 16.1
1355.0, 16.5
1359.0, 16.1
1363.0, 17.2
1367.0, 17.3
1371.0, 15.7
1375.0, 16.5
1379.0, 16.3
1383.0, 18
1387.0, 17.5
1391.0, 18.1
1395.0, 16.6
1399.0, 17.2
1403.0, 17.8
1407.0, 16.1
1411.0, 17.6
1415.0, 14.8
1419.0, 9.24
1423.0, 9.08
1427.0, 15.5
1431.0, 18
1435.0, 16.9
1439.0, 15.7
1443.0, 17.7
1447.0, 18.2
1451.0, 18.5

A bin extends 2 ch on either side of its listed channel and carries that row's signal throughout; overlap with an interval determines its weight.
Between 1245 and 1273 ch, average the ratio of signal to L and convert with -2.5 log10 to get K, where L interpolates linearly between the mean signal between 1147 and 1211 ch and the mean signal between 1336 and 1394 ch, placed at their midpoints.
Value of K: 0.36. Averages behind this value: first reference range 16.7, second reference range 16.9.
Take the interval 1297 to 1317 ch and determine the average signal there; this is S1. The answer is 16.4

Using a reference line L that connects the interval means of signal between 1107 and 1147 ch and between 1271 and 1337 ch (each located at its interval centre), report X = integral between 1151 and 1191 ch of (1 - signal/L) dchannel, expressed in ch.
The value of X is 1.87 ch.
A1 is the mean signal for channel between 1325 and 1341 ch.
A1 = 16.7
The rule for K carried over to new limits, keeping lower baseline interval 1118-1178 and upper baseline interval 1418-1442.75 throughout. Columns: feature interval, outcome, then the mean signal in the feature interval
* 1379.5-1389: -0.174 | 17.5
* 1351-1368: -0.104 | 16.7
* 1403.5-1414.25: -0.141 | 16.7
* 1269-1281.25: -0.054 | 16.7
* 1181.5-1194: 0.001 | 16.6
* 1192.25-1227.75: -0.026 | 16.9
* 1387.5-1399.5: -0.168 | 17.3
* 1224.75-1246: 0.296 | 12.4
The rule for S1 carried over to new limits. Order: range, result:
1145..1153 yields 18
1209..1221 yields 17.3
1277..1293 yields 17.7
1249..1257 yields 9.29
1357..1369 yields 16.9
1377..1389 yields 17.3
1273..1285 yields 17.4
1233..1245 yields 10.8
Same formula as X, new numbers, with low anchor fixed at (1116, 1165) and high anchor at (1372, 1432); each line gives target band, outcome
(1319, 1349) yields -1.07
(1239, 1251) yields 5.37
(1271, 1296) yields -1.22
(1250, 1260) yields 3.71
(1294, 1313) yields -0.46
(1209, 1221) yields -0.39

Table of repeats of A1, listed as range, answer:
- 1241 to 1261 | 9.92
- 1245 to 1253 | 8.56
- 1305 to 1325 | 16.3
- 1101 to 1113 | 17.3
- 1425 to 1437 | 16.8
